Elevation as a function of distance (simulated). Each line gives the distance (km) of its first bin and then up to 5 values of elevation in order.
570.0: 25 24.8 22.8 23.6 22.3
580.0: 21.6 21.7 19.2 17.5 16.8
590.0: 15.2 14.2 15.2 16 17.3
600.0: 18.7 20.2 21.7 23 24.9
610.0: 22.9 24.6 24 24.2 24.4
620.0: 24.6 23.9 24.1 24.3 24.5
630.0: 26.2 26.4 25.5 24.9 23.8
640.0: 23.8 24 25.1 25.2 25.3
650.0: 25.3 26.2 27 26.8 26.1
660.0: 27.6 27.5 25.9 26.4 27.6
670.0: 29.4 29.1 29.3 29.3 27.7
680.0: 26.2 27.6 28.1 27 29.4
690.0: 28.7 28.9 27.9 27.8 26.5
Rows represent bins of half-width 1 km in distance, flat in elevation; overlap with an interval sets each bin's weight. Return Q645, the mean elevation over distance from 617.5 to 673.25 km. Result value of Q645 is 25.8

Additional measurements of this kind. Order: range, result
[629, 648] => 25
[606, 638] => 24.6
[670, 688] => 28.2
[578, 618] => 20.1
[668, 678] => 28.9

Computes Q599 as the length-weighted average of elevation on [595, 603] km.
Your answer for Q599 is 18.1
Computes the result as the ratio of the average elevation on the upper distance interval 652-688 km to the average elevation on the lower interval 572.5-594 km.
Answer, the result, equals 1.42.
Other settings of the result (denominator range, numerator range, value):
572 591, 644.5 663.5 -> 1.29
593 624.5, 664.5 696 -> 1.29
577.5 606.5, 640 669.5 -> 1.41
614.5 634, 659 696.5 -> 1.13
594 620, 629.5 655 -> 1.17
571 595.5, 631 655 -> 1.29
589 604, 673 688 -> 1.64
